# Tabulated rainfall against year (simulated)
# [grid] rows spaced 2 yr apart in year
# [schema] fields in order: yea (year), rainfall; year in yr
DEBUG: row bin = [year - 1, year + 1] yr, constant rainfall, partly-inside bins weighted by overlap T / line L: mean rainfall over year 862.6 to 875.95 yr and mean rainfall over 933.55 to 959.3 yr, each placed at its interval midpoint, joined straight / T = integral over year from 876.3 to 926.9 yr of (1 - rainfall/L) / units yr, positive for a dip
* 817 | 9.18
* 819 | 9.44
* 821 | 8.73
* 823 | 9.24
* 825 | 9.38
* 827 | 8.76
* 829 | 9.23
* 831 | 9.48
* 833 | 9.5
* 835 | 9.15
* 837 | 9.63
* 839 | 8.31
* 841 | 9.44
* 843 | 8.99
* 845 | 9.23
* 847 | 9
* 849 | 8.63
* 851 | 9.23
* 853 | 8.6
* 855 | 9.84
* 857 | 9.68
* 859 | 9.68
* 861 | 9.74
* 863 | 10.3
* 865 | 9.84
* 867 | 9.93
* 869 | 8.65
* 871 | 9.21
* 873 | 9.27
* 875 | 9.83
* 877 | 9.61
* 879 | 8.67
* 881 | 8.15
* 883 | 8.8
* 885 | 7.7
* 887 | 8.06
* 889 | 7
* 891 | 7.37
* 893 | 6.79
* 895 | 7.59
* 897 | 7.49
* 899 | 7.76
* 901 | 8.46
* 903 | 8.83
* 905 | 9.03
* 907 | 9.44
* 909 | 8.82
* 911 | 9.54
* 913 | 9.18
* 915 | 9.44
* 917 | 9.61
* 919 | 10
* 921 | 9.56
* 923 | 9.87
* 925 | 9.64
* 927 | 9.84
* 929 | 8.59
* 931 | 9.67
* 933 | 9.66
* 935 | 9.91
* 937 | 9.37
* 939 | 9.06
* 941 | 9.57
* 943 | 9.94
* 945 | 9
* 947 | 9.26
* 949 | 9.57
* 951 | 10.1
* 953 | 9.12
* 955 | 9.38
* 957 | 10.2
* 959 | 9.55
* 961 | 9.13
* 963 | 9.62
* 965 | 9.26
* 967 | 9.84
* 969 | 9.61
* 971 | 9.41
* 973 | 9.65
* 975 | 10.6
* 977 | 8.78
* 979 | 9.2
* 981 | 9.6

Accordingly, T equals 4.6 yr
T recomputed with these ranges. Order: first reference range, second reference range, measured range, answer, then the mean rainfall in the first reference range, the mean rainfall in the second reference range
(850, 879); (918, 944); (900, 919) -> 0.7 yr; 9.5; 9.59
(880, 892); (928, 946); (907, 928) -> -1.7 yr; 7.85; 9.42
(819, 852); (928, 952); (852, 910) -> 3.2 yr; 9.13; 9.47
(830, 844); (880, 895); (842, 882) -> -4.1 yr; 9.21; 7.69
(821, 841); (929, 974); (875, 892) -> 1.9 yr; 9.18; 9.52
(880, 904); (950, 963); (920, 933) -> -1.1 yr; 7.83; 9.58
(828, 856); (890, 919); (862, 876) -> -1.0 yr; 9.16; 8.58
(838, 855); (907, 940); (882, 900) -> 3.2 yr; 8.98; 9.48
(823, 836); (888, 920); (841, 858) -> -0.2 yr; 9.25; 8.52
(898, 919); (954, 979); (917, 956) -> -1.0 yr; 9.06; 9.57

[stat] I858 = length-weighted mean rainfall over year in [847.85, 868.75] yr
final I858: 9.51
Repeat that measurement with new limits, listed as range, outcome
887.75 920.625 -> 8.54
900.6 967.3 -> 9.45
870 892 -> 8.52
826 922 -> 8.96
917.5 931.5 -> 9.59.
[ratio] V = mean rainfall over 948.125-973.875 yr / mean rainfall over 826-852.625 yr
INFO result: 1.05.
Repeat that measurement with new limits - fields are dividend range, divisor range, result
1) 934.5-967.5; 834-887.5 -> 1.04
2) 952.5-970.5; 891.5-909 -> 1.16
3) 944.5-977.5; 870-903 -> 1.16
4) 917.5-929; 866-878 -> 1.03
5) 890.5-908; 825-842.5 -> 0.88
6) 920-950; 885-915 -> 1.15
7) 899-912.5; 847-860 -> 0.97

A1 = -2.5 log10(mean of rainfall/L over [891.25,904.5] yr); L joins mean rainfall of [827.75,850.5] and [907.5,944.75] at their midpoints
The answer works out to 0.20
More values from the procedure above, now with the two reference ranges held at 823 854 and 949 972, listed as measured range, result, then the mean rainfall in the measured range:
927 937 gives 0.00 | 9.49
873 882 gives 0.02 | 9.09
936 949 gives 0.01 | 9.38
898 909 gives 0.08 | 8.71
